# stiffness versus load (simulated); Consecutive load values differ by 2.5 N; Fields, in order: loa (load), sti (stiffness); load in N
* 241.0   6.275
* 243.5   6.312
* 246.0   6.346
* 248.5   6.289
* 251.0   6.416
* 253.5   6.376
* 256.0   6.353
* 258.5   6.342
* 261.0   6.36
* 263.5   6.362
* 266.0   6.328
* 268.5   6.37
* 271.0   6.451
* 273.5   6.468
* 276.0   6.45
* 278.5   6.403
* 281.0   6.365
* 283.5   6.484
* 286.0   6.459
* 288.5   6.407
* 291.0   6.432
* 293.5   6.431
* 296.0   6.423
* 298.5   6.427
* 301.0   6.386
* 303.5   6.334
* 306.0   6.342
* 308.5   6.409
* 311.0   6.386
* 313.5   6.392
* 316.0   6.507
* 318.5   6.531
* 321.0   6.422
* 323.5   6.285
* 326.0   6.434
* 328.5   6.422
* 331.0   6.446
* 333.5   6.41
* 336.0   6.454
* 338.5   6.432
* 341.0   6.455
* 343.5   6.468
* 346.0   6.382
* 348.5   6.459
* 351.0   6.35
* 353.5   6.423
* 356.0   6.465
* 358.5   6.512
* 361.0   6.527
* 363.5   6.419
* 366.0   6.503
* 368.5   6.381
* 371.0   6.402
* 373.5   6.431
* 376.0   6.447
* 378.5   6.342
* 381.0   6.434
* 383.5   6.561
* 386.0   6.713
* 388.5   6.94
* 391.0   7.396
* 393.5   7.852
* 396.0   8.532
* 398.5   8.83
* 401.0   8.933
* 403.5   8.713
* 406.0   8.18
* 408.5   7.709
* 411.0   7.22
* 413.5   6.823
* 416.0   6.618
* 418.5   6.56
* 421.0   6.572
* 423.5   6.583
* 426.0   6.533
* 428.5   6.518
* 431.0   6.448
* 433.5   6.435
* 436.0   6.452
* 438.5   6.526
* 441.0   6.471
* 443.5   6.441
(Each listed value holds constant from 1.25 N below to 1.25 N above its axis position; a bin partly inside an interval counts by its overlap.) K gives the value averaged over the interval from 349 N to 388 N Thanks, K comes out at 6.47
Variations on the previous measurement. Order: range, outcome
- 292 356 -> 6.42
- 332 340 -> 6.43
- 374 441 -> 7.09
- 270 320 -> 6.42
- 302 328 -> 6.4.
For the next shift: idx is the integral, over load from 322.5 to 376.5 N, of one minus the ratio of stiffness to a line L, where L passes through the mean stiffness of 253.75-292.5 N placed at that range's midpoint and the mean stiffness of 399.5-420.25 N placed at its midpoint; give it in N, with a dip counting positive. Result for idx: 4.8 N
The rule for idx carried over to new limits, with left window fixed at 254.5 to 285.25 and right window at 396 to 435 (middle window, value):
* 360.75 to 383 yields 1.9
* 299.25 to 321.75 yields 0.8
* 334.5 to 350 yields 0.9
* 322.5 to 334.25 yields 0.6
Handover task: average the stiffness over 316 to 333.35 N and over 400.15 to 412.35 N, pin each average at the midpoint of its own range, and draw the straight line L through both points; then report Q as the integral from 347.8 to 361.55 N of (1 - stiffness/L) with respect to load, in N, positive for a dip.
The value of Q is 1.2 N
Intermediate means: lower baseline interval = 6.43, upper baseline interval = 8.11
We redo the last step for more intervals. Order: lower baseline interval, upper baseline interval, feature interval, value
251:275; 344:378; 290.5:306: 0.0 N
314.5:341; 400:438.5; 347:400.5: -0.6 N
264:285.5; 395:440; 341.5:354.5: 0.8 N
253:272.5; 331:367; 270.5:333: -0.2 N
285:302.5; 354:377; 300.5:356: 0.2 N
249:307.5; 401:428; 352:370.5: 1.2 N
